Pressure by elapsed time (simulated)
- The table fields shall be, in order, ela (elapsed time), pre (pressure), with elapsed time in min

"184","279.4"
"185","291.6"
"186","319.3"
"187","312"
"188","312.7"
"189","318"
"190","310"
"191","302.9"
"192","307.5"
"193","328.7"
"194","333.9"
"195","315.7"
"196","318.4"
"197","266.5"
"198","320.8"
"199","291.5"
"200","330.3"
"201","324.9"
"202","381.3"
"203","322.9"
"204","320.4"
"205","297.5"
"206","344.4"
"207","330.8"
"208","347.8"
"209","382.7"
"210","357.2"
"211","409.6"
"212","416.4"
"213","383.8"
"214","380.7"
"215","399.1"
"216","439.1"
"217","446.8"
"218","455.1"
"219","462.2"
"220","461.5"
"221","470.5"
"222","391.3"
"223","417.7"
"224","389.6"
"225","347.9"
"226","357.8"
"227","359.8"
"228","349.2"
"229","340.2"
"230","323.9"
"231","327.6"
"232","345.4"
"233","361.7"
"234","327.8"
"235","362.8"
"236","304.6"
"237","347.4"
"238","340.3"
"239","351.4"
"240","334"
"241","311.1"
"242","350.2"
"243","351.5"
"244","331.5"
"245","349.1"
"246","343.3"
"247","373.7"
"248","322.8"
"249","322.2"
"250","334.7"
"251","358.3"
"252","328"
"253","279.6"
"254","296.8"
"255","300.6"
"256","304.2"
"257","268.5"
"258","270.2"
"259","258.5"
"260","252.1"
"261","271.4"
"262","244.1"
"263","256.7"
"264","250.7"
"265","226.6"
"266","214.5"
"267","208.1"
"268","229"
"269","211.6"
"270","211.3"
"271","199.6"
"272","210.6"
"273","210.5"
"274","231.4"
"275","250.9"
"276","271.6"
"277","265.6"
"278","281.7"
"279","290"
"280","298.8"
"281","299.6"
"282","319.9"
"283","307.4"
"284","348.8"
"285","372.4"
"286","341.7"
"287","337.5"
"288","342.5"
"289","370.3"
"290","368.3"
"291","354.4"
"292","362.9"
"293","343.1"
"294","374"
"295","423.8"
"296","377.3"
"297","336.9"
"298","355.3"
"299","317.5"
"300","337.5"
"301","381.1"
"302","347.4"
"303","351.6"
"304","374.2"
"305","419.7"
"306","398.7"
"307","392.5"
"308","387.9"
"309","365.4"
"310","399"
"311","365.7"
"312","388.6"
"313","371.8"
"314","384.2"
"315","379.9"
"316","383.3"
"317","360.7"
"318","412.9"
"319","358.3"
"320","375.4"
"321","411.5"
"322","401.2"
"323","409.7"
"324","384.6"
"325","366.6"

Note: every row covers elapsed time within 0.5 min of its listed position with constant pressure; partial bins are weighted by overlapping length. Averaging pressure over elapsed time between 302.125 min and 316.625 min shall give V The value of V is 382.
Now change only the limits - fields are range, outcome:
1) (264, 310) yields 316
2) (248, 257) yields 313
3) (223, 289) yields 304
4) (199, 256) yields 358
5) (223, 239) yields 348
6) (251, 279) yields 255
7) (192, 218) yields 353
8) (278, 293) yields 335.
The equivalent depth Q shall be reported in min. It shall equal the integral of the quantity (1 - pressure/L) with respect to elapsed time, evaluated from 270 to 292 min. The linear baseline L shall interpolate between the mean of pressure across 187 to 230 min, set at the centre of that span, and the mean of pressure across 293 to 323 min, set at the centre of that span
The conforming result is 4.4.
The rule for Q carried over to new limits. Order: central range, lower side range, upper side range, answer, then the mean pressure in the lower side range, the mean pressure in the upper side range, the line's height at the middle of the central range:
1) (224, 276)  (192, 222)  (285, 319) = 9.7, 366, 370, 368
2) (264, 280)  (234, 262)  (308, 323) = 4.9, 318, 384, 341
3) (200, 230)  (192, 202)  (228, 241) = -4.8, 318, 338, 327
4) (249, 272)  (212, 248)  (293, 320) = 6.8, 371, 374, 372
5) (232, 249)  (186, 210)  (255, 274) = -4.5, 323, 240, 270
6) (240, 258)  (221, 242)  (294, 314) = 1.7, 352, 374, 358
